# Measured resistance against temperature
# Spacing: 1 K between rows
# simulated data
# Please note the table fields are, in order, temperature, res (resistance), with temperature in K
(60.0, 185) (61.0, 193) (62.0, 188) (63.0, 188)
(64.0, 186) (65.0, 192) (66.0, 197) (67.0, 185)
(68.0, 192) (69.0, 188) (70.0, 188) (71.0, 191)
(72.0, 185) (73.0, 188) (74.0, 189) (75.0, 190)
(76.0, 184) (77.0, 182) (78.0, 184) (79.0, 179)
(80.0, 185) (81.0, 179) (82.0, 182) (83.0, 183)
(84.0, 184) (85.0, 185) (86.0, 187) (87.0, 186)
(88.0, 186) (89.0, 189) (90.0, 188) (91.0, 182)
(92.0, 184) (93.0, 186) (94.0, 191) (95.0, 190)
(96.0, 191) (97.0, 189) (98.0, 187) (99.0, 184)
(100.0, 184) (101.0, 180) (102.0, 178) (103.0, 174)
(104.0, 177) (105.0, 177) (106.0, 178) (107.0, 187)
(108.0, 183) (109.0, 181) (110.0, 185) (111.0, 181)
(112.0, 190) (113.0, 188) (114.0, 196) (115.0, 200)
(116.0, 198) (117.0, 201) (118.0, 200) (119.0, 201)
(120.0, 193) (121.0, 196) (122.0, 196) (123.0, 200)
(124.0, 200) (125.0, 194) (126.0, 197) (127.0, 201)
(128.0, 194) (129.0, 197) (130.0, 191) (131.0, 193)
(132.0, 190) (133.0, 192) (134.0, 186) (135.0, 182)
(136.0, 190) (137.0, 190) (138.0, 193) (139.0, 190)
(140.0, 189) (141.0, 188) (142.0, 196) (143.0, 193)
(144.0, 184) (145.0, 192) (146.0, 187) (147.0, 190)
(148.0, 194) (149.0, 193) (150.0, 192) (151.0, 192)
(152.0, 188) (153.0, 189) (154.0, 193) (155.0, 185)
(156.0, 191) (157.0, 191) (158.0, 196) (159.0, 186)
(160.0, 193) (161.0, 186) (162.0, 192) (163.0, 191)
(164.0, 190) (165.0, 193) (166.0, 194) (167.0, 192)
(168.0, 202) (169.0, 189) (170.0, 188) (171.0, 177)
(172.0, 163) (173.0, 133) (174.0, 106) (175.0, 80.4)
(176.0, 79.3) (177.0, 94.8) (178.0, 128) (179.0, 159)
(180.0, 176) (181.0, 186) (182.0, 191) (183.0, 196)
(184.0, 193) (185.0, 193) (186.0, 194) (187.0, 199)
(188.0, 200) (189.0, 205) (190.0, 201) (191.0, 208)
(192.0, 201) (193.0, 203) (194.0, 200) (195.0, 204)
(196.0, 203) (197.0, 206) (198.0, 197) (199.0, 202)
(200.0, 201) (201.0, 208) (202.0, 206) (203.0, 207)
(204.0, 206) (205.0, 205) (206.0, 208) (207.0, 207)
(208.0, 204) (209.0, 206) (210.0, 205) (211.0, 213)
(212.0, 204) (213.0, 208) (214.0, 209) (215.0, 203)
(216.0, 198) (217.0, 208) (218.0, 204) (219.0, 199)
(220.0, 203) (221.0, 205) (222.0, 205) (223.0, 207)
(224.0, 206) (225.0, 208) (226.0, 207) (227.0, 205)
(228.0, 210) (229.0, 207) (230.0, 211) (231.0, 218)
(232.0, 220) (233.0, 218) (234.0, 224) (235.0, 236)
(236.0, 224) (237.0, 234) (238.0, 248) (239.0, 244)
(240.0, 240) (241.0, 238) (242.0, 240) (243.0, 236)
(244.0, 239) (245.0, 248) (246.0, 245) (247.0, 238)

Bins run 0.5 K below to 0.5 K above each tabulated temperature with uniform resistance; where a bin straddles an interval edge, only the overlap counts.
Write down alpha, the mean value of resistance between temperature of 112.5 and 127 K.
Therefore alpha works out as 197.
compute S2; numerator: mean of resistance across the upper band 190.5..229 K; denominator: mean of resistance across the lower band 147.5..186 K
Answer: 1.2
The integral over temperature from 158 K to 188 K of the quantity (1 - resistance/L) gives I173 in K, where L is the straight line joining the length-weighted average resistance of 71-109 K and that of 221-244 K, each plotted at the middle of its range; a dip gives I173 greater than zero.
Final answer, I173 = 5.1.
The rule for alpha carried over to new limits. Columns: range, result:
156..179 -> 166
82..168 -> 190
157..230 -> 191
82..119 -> 187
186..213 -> 204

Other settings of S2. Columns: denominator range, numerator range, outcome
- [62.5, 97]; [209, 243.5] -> 1.16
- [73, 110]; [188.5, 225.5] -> 1.11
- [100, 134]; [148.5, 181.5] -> 0.91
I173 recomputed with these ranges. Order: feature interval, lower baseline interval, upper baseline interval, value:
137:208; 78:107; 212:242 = 5.76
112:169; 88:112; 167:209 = -2.76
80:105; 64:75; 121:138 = 0.87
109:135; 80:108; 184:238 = -0.60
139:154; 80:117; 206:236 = 0.32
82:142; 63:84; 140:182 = -2.35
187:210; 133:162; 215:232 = -0.31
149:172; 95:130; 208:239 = 1.11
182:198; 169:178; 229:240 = -4.39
